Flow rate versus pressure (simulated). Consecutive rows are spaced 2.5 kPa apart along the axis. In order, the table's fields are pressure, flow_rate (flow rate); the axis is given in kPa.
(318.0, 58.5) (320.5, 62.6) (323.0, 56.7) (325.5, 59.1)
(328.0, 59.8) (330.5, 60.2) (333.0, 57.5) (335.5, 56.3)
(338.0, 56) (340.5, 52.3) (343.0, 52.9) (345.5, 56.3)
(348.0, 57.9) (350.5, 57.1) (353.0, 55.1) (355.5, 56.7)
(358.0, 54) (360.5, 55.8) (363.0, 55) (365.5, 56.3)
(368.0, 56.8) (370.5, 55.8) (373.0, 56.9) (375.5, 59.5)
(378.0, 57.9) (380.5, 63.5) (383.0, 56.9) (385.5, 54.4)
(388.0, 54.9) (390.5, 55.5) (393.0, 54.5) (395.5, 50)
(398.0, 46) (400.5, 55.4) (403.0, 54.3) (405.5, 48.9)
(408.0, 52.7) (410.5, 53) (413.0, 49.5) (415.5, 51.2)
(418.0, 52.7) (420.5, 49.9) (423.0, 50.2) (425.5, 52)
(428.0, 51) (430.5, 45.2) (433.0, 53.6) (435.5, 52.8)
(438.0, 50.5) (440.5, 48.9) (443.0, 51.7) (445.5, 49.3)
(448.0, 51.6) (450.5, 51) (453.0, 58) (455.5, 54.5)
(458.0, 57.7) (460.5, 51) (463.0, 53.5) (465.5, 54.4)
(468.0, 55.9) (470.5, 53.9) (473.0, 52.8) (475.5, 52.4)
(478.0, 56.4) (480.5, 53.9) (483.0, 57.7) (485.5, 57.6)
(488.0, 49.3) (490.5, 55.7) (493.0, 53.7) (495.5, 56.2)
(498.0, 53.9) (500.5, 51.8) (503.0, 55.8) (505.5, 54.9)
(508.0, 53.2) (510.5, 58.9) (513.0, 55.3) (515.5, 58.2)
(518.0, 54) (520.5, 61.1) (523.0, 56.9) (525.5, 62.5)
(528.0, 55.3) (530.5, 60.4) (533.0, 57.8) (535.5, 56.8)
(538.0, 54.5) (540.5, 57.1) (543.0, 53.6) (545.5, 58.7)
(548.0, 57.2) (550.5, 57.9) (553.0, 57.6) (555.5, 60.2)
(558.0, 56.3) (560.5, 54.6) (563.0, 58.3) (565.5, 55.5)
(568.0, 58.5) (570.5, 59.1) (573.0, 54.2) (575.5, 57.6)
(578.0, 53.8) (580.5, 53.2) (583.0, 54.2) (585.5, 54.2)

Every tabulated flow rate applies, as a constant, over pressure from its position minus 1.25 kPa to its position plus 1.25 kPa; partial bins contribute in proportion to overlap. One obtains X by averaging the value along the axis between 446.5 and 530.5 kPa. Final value 55.2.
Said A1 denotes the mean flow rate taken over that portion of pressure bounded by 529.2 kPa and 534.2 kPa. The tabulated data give 59.1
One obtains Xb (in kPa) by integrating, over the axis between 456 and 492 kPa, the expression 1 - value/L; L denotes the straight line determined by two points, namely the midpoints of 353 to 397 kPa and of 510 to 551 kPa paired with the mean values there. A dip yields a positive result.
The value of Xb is 1.6 kPa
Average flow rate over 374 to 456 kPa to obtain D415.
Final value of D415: 52.8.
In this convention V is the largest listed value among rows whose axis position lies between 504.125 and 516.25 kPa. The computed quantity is 58.9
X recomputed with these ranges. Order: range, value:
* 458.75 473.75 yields 53.7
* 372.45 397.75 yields 56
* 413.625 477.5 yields 52.3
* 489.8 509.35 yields 54.4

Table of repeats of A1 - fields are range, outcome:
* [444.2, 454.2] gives 52.4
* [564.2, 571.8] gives 57.7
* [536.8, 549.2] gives 56.2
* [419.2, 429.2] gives 50.8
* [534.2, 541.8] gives 56.1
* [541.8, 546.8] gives 56.2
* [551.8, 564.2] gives 57.4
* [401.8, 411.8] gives 52.2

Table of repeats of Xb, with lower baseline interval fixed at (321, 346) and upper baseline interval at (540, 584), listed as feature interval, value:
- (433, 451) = 1.81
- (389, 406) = 1.36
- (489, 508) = 0.75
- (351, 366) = 0.35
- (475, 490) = 0.52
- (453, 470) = 0.59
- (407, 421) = 1.28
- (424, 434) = 1.12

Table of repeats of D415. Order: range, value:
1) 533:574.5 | 56.9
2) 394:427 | 51.2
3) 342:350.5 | 56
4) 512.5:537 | 57.9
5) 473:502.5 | 54.4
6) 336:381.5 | 56.4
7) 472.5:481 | 54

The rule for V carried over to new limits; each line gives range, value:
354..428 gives 63.5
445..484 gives 58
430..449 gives 53.6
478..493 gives 57.7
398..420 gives 55.4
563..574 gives 59.1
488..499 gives 56.2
